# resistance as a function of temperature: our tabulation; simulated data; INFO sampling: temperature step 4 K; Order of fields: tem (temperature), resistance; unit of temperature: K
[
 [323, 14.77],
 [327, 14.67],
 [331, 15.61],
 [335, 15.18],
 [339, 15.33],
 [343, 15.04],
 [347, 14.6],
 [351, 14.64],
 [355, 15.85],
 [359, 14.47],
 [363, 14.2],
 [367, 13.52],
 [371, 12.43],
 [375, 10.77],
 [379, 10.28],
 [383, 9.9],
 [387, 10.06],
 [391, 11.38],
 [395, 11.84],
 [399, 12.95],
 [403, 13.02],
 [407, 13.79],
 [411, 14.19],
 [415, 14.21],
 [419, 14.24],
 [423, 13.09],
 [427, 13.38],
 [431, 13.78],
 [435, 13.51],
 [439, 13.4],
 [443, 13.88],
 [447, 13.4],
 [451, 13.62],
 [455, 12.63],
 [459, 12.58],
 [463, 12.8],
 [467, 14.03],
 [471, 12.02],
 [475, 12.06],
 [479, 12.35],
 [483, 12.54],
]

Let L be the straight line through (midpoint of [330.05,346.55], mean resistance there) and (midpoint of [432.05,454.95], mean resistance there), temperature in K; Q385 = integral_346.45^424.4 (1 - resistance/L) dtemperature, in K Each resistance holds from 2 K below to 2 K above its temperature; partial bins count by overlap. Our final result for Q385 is 8.1 K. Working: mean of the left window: 15.2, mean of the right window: 13.5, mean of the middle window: 12.9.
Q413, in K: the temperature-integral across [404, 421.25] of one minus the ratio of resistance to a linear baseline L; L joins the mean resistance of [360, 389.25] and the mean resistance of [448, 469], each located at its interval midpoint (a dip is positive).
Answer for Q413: -2.35 K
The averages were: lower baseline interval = 11.7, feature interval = 14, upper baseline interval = 13.1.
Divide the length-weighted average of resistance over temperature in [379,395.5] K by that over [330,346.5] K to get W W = 0.70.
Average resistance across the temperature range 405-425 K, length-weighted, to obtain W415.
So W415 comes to 13.9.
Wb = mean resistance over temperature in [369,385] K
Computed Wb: 10.8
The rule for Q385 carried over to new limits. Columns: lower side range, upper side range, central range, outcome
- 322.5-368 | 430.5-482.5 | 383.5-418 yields 3.3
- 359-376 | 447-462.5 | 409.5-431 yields -1.3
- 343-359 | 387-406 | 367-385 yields 3.1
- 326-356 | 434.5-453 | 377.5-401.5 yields 5.4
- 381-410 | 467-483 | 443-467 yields -1.7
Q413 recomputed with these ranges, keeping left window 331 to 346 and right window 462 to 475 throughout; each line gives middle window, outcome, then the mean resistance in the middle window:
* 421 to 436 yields 0.13 K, 13.4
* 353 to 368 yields 0.23 K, 14.6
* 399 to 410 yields 0.47 K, 13.4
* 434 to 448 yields -0.25 K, 13.6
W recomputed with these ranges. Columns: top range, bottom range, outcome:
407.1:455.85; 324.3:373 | 0.93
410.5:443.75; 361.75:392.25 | 1.19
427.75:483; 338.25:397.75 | 1.01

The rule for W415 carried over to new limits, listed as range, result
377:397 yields 10.7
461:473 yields 12.9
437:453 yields 13.6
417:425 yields 13.7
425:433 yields 13.6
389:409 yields 12.6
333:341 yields 15.3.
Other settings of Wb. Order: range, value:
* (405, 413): 14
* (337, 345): 15.2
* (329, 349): 15.2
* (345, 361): 14.9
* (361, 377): 12.7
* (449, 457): 13.1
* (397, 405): 13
